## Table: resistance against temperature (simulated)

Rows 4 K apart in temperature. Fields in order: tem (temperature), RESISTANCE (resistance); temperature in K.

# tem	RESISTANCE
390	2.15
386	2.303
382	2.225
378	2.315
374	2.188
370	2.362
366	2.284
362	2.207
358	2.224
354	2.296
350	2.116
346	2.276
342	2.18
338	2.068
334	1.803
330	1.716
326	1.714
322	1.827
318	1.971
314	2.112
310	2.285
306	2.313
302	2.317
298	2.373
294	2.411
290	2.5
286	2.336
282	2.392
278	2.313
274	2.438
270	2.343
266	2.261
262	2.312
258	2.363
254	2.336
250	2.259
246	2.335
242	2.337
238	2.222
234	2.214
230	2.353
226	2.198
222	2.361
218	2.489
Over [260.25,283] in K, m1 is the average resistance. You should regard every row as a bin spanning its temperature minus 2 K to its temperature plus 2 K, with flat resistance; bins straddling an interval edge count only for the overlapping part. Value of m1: 2.34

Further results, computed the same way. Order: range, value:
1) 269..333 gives 2.2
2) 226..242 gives 2.26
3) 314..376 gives 2.08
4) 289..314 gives 2.34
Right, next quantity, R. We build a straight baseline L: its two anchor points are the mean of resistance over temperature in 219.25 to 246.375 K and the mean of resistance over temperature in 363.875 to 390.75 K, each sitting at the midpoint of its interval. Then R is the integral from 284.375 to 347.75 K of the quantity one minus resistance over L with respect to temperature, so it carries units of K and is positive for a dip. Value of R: 3.9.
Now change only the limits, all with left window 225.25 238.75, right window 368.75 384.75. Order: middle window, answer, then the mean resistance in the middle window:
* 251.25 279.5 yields -1.0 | 2.34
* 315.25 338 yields 4.3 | 1.84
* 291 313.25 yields -0.7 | 2.33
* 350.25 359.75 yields 0.1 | 2.23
